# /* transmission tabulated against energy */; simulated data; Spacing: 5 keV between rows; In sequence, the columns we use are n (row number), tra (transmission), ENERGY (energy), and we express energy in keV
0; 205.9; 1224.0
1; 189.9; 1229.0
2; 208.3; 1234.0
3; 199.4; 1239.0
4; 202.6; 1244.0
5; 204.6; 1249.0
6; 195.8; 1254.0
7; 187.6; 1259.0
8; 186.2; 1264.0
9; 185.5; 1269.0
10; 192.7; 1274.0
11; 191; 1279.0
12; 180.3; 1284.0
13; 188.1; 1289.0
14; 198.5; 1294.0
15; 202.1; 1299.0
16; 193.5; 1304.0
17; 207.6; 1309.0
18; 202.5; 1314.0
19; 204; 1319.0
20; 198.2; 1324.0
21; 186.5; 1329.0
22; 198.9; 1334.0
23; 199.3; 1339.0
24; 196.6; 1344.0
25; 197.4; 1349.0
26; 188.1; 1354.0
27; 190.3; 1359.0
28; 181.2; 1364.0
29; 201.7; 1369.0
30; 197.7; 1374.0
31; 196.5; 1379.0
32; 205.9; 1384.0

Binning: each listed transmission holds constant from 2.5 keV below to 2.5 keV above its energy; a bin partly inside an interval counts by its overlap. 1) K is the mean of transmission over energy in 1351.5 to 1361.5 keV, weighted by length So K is 189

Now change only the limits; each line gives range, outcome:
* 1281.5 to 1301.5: 192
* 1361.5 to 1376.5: 194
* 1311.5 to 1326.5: 202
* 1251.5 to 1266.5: 190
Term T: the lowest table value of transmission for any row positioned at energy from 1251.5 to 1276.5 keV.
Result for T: 185.5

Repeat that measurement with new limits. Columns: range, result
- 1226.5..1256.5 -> 189.9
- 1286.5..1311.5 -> 188.1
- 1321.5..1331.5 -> 186.5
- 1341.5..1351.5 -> 196.6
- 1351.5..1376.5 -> 181.2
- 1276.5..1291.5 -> 180.3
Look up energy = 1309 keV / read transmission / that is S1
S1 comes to 207.6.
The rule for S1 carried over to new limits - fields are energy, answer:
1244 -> 202.6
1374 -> 197.7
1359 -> 190.3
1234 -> 208.3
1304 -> 193.5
